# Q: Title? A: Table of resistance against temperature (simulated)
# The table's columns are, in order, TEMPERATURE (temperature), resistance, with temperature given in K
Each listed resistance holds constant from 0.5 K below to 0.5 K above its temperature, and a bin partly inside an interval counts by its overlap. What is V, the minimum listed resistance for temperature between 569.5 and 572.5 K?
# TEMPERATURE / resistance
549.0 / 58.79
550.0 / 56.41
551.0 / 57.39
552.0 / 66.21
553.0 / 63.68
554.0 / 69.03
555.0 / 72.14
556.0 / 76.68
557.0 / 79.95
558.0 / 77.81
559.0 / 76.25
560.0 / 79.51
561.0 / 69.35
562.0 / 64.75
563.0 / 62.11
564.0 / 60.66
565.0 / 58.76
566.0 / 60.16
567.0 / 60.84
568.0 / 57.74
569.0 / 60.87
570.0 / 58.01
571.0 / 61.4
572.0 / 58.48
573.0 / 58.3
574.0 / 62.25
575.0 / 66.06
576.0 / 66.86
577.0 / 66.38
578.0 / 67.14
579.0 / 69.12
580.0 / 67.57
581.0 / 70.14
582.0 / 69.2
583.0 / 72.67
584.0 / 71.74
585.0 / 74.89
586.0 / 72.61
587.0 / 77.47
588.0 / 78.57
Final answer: 58.01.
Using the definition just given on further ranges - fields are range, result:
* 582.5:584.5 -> 71.74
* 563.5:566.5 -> 58.76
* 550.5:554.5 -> 57.39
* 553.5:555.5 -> 69.03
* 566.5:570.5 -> 57.74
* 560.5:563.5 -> 62.11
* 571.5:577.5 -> 58.3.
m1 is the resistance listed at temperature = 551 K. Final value 57.39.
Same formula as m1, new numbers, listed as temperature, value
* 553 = 63.68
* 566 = 60.16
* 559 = 76.25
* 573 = 58.3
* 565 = 58.76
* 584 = 71.74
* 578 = 67.14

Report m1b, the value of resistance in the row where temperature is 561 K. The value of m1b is 69.35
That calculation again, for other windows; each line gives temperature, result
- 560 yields 79.51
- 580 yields 67.57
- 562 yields 64.75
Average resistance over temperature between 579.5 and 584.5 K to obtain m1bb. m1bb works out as 70.3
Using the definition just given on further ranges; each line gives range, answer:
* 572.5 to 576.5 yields 63.4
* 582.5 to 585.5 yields 73.1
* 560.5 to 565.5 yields 63.1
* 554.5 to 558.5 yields 76.6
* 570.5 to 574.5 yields 60.1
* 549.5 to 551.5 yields 56.9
